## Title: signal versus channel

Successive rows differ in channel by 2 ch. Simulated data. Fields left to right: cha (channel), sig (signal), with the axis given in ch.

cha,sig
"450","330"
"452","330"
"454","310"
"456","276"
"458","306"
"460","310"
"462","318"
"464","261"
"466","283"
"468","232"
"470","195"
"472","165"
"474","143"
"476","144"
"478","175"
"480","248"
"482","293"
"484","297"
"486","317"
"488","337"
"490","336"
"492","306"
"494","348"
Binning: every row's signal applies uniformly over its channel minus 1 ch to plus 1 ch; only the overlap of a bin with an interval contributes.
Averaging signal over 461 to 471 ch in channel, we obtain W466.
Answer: 258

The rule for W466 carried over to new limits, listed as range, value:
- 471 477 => 151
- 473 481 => 178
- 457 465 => 299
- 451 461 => 306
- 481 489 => 311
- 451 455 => 320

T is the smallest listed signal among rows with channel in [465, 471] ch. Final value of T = 195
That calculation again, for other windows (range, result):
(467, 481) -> 143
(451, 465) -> 261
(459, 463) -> 310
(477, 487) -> 175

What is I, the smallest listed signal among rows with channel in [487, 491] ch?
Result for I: 336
